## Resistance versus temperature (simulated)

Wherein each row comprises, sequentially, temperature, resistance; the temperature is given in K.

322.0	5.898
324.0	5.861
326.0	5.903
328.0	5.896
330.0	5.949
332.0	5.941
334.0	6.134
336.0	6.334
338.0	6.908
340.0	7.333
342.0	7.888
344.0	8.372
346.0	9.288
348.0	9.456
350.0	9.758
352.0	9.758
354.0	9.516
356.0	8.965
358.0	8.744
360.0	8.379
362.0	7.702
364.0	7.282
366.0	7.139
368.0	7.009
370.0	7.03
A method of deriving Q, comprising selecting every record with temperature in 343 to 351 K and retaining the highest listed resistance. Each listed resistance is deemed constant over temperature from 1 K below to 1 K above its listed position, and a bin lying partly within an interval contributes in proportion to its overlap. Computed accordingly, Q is 9.758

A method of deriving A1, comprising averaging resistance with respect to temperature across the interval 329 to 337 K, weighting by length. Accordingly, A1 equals 6.09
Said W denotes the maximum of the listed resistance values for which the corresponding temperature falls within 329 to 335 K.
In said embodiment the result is 6.134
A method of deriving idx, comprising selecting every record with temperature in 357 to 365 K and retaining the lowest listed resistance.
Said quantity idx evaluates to 7.282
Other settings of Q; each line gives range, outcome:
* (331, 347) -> 9.288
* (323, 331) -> 5.949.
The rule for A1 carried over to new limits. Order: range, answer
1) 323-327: 5.88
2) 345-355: 9.56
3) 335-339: 6.62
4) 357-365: 8.03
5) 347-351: 9.61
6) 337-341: 7.12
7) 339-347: 8.22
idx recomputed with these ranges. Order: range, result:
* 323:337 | 5.861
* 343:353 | 8.372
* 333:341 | 6.134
